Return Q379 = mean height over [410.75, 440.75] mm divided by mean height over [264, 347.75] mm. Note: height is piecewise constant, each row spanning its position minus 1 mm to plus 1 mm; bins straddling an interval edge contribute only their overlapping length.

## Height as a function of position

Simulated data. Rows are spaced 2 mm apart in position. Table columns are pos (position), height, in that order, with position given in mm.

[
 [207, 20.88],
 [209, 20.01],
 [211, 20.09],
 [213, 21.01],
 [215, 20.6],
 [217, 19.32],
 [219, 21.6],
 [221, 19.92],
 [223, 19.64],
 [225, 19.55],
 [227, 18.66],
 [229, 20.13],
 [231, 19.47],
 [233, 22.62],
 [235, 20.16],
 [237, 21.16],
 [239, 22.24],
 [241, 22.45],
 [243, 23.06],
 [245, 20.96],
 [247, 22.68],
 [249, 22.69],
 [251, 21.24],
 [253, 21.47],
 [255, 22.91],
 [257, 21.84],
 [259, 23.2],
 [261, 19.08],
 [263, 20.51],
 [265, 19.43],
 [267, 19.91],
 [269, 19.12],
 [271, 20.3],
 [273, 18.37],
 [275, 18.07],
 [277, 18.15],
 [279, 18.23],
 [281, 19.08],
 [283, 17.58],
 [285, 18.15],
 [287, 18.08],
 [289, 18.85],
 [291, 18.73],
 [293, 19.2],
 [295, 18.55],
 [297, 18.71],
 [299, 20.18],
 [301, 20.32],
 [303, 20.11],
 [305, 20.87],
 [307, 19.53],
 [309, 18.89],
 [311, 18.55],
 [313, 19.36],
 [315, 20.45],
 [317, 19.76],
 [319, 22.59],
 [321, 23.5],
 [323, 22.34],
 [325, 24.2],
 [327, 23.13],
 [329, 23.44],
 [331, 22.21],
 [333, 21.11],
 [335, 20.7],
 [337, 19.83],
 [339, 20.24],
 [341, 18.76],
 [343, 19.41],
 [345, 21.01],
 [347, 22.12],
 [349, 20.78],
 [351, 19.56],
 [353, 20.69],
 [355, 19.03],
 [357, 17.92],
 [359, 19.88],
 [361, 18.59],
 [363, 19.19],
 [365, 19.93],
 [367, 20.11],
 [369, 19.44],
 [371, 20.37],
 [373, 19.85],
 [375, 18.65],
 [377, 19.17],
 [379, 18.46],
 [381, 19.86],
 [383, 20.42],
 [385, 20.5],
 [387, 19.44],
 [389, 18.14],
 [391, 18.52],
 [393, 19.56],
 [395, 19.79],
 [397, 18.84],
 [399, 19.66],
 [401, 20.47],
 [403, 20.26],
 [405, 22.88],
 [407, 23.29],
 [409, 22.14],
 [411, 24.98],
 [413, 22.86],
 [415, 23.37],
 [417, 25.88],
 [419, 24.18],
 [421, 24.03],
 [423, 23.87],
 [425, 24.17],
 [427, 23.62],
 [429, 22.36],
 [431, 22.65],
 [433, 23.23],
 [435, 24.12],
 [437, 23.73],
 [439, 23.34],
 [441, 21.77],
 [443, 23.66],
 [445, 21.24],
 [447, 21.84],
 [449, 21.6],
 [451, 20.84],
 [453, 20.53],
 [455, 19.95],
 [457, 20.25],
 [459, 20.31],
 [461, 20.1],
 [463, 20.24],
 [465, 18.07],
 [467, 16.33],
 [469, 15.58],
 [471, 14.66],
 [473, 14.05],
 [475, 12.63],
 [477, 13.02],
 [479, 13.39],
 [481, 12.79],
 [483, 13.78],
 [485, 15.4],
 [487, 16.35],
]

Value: 1.18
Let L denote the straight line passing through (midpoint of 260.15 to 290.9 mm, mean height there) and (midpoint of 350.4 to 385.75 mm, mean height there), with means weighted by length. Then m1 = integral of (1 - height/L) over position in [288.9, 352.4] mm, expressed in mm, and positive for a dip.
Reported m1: -4.5 mm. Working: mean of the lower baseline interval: 18.9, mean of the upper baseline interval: 19.5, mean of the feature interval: 20.6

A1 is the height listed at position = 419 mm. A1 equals 24.18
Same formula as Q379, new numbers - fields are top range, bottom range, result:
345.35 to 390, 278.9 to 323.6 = 1.00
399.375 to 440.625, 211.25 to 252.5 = 1.11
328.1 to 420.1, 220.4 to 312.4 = 1.02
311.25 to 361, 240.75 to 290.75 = 1.03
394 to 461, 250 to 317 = 1.14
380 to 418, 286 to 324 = 1.06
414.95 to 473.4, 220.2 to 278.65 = 1.04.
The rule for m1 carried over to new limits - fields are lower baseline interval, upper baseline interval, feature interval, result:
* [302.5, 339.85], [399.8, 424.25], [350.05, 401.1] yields 6.6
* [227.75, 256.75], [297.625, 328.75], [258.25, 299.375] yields 4.3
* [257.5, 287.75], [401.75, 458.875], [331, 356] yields 0.5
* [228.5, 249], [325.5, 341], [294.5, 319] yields 2.0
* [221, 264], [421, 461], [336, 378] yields 4.0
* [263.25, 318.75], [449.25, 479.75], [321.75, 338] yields -2.9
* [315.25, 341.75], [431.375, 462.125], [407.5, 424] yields -1.6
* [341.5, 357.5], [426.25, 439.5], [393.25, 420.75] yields 0.2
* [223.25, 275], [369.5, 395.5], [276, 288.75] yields 1.4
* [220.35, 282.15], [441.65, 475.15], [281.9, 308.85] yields 1.4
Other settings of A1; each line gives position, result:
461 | 20.1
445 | 21.24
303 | 20.11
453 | 20.53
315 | 20.45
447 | 21.84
